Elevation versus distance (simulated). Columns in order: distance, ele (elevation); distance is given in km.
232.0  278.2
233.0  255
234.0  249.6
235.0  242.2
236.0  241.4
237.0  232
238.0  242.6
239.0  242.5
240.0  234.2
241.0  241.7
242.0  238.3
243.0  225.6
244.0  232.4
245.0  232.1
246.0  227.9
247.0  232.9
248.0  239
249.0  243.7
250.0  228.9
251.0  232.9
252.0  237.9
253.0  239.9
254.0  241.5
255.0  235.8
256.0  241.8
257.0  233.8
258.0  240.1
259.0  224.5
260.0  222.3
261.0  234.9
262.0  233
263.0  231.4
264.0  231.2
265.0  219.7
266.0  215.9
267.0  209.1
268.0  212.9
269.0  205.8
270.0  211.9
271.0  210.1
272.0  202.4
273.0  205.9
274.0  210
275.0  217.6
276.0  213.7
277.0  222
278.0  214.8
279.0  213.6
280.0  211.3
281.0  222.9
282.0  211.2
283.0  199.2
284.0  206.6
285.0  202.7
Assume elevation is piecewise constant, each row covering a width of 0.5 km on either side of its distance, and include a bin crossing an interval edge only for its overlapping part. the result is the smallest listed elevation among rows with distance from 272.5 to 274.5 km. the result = 205.9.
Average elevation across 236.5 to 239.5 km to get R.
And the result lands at 239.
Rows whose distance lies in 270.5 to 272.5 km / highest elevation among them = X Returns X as 210.1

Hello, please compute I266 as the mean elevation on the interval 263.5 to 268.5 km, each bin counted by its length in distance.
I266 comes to 218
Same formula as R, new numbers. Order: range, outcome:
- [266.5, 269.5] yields 209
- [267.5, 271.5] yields 210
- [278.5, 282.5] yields 215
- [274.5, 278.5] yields 217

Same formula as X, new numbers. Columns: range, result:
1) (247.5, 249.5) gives 243.7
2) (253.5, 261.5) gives 241.8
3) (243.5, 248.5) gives 239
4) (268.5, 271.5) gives 211.9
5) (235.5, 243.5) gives 242.6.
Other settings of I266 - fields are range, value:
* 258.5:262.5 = 229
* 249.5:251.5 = 231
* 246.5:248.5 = 236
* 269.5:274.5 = 208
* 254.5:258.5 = 238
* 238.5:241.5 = 239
